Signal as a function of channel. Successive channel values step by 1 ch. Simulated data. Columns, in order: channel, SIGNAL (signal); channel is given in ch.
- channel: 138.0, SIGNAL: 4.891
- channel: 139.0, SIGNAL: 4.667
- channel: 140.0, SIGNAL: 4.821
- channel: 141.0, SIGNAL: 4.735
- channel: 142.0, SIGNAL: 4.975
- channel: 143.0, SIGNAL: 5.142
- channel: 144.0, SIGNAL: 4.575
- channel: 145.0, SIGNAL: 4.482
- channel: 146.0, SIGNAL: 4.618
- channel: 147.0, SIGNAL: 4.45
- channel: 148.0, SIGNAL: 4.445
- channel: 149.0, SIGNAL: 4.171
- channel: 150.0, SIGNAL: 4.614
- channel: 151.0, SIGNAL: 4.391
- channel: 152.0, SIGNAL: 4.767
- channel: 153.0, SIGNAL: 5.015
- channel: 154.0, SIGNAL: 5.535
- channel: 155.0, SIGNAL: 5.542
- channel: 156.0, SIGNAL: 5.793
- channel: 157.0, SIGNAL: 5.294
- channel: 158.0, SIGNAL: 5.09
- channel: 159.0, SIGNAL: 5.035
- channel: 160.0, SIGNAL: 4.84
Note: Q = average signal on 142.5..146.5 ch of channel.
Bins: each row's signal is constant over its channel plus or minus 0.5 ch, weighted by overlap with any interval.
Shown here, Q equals 4.7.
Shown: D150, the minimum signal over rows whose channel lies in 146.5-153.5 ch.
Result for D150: 4.171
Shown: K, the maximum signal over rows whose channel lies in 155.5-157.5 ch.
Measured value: 5.793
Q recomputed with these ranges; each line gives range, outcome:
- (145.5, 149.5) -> 4.42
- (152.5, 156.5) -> 5.47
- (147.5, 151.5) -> 4.41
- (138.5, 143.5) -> 4.87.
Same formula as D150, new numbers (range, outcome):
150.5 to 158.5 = 4.391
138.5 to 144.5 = 4.575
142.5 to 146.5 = 4.482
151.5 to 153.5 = 4.767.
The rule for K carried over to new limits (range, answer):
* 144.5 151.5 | 4.618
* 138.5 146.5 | 5.142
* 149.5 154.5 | 5.535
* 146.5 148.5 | 4.45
